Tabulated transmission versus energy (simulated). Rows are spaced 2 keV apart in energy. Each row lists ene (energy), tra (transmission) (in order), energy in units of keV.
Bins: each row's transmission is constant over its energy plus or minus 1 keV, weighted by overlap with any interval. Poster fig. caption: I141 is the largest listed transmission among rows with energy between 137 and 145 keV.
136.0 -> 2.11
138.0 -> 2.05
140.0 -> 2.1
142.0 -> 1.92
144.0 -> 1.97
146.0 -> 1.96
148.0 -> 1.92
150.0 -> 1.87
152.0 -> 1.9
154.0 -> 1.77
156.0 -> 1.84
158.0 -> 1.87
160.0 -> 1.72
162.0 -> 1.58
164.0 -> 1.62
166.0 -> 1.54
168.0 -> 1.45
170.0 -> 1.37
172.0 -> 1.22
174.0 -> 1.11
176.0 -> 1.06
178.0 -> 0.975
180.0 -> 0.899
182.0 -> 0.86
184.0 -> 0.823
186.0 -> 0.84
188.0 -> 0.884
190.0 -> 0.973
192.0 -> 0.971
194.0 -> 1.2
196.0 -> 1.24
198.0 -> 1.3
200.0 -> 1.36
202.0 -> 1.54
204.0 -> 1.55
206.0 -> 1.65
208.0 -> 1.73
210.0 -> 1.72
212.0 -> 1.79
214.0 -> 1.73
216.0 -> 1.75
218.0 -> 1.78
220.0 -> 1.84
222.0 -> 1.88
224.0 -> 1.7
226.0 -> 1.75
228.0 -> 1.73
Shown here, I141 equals 2.1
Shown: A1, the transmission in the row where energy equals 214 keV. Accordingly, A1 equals 1.73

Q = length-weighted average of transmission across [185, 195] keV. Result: 0.974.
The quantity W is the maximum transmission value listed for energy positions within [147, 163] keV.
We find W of 1.92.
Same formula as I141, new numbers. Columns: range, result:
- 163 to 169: 1.62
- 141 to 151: 1.97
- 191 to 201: 1.36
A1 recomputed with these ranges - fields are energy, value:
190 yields 0.973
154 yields 1.77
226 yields 1.75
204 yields 1.55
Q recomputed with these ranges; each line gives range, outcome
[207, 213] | 1.75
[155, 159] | 1.85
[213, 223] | 1.8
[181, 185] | 0.841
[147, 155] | 1.86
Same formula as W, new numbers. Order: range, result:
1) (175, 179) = 1.06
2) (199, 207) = 1.65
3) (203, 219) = 1.79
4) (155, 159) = 1.87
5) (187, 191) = 0.973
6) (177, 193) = 0.975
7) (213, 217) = 1.75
